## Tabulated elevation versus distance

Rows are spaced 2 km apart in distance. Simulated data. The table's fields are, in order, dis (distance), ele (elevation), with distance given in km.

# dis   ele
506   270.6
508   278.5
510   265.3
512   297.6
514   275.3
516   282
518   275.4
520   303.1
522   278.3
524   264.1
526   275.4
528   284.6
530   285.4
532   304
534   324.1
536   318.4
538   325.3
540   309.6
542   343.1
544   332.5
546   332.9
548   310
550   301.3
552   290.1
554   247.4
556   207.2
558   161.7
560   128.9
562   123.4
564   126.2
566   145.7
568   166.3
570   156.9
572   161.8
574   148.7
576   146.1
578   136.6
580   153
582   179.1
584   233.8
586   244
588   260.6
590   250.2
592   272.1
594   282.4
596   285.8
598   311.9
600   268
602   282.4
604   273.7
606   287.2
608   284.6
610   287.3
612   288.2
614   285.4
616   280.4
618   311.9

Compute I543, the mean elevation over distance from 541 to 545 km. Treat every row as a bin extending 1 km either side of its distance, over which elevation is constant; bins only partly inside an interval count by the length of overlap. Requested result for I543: 338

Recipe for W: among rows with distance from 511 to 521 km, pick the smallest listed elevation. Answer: 275.3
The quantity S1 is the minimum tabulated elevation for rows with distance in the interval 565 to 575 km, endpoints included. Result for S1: 145.7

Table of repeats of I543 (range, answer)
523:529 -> 275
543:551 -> 319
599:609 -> 279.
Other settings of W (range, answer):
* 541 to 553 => 290.1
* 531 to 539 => 304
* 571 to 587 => 136.6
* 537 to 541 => 309.6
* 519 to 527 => 264.1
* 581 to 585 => 179.1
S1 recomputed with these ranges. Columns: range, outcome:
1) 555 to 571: 123.4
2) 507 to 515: 265.3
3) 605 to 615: 284.6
